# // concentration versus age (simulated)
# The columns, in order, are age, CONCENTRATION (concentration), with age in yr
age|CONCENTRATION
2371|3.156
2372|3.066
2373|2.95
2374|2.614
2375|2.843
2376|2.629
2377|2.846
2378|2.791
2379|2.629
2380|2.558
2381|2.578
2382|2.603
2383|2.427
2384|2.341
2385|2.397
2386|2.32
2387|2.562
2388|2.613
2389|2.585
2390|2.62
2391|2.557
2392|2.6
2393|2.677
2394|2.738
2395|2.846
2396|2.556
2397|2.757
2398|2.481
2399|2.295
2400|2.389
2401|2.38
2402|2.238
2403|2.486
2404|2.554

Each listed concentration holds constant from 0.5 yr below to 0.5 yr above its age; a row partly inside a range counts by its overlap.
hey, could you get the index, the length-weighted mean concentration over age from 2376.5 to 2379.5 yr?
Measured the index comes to 2.76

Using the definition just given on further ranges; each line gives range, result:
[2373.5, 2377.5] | 2.73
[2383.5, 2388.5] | 2.45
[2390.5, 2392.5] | 2.58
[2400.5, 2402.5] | 2.31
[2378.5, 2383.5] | 2.56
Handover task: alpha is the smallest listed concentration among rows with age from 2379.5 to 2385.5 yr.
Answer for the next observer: 2.341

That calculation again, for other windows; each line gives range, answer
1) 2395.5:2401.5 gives 2.295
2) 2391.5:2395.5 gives 2.6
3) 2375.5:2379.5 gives 2.629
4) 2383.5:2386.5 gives 2.32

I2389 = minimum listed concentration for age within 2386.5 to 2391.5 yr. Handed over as 2.557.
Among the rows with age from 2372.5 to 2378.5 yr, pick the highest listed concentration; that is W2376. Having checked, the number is 2.95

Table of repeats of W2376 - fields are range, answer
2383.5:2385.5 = 2.397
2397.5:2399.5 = 2.481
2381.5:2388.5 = 2.613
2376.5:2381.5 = 2.846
